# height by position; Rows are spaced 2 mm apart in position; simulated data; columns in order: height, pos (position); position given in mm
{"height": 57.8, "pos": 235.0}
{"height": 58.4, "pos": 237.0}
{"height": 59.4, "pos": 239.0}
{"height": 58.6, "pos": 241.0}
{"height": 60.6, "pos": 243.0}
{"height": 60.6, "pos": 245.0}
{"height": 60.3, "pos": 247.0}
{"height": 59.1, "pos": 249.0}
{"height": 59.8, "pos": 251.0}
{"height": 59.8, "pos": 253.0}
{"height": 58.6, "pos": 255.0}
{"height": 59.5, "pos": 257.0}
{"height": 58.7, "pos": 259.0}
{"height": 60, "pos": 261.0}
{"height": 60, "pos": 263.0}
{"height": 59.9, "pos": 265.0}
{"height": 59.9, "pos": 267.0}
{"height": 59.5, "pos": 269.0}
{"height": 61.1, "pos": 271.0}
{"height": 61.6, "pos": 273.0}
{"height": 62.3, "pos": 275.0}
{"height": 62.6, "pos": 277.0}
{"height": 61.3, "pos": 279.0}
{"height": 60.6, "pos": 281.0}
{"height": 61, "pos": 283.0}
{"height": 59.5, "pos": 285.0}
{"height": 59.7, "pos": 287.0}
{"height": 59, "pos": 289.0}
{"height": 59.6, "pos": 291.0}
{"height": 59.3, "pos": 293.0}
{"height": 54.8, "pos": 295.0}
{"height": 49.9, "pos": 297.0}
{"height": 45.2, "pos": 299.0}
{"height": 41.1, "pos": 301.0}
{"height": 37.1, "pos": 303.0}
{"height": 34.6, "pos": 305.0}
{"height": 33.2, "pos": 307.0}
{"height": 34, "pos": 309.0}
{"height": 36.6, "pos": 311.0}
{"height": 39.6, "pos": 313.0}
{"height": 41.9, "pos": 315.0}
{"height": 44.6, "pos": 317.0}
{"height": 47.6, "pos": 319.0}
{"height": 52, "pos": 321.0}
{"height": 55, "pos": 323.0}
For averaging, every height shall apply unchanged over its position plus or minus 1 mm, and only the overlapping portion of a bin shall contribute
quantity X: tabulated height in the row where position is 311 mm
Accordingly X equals 36.6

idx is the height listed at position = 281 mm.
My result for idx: 60.6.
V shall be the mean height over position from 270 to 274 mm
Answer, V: 61.4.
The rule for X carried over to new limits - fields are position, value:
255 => 58.6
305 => 34.6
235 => 57.8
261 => 60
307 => 33.2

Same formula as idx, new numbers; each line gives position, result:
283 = 61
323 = 55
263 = 60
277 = 62.6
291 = 59.6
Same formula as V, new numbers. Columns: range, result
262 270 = 59.8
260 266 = 60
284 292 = 59.4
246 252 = 59.7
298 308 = 38.2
